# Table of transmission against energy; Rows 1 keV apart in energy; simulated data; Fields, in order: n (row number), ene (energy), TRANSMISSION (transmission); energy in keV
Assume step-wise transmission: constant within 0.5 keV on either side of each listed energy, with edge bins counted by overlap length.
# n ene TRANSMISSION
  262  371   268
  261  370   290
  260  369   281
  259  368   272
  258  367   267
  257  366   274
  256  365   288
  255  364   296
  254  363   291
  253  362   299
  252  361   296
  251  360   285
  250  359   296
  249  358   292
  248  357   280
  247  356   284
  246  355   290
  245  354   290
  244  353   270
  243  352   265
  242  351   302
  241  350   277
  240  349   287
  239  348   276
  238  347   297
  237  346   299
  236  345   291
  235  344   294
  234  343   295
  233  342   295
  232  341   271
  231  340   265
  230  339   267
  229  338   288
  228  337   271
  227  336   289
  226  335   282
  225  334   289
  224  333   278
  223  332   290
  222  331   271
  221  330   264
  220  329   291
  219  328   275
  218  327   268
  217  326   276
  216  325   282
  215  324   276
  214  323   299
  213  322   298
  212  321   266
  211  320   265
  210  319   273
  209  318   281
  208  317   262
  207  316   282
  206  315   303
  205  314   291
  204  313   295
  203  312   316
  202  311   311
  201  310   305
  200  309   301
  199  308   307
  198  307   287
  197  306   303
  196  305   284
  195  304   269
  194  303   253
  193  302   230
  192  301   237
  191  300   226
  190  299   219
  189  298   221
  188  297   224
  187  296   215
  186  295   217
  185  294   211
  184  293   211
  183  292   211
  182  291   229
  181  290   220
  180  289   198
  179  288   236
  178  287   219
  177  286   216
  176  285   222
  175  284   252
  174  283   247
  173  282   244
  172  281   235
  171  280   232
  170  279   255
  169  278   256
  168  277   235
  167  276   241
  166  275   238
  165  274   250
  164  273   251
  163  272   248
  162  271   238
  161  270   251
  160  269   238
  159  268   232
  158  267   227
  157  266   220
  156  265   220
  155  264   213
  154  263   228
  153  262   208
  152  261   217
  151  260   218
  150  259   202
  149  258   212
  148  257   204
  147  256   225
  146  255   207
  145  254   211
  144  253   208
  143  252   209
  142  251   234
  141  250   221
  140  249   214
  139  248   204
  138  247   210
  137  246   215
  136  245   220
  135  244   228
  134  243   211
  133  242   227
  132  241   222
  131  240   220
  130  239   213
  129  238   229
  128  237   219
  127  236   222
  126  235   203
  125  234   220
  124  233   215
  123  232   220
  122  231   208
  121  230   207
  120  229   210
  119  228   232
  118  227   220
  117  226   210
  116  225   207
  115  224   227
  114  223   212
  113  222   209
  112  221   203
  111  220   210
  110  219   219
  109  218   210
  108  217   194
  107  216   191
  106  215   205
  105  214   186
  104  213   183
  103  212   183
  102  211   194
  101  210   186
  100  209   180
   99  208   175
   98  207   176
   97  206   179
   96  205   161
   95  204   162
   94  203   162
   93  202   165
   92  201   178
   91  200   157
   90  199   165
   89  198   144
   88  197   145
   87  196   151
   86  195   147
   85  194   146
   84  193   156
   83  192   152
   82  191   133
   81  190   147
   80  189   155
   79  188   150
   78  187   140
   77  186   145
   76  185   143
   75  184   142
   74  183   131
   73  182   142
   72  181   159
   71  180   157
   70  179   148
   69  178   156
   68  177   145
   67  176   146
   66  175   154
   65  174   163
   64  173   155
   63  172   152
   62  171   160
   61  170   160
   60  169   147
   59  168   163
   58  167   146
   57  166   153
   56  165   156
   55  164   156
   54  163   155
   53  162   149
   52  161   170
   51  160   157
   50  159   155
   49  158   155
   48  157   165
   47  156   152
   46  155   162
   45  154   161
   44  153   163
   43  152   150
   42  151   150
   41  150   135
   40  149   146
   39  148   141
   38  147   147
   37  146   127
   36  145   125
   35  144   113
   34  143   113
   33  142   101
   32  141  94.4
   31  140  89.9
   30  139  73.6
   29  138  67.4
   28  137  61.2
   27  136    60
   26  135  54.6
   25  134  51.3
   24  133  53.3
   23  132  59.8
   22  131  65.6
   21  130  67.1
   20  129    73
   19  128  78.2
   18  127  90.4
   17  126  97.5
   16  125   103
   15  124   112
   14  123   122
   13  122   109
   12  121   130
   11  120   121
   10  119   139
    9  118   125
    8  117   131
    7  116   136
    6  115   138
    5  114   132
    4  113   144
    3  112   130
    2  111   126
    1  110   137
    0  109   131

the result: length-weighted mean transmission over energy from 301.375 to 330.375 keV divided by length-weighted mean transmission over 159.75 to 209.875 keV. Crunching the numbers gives 1.8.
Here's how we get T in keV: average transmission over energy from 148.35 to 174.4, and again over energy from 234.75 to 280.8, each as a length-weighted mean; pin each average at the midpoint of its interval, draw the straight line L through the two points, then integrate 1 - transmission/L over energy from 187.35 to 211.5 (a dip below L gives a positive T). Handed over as 2.9 keV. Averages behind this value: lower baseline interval 155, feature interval 161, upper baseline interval 224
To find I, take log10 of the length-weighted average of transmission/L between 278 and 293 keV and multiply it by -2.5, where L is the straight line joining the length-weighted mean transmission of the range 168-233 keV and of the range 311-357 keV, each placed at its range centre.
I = 0.060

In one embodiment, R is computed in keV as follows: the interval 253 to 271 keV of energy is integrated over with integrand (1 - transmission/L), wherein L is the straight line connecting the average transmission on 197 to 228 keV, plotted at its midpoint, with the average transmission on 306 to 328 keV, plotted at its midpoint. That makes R 1.2 keV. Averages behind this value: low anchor 188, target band 220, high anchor 288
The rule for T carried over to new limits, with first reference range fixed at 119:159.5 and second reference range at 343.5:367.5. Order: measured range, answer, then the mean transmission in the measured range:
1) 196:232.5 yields -3.9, 190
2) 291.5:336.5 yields -2.8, 269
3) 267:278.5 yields -1.2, 243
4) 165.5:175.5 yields -1.4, 155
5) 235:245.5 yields -1.5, 220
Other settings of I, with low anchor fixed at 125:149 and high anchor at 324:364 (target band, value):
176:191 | -0.11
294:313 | -0.07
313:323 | -0.09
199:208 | -0.11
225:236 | -0.21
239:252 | -0.15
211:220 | -0.21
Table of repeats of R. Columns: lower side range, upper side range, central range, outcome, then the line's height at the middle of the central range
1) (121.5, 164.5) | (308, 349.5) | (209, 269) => -3.08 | 203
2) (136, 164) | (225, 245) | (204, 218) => 0.66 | 193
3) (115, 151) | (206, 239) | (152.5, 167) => -2.76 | 132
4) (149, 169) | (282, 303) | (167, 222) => 3.02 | 173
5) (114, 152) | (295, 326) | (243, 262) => 0.23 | 217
